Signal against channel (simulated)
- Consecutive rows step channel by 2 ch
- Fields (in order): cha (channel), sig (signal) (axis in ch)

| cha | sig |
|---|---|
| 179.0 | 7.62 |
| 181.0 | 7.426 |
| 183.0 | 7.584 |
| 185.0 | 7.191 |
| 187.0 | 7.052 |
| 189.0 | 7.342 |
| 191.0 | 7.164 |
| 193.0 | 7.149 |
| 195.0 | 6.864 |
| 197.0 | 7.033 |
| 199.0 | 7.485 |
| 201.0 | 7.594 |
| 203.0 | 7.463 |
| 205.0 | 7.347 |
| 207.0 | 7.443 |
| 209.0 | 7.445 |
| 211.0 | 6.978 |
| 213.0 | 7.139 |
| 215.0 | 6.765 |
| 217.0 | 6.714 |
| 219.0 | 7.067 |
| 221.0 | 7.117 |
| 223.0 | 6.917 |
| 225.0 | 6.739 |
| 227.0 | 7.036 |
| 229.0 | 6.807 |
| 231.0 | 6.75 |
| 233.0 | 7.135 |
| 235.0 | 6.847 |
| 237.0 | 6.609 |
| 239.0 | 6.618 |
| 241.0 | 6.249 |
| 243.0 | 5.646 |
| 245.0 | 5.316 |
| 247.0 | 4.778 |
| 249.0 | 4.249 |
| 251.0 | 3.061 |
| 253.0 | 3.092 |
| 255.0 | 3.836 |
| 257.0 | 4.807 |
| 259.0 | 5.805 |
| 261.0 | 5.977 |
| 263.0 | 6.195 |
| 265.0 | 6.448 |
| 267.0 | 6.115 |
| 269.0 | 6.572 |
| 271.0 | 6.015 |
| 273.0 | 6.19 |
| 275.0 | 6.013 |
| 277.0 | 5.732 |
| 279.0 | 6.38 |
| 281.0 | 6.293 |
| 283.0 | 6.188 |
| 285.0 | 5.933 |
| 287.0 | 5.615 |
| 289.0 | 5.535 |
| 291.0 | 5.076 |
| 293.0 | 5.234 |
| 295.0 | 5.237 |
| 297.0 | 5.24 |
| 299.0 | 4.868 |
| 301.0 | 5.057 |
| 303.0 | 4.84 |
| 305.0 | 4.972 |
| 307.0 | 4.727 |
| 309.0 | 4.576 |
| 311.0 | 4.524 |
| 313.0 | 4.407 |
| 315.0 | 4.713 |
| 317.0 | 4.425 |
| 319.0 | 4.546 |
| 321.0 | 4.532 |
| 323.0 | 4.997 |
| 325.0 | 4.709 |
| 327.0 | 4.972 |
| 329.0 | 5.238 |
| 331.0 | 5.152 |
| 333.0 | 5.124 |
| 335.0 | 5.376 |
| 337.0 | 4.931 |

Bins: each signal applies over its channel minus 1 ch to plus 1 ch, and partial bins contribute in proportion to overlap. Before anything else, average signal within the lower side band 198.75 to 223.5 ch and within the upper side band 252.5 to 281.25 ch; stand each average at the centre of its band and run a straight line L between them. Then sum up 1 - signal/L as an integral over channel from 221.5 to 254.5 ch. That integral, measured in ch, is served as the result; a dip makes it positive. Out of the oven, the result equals 3.4 ch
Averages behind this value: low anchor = 7.19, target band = 5.85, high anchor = 5.73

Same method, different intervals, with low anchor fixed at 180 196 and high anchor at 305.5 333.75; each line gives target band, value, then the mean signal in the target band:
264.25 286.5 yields -2.3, 6.16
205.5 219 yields -0.6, 7.09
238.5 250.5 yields 1.6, 5.33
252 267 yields 1.6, 5.23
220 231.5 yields -0.7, 6.9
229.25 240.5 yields -0.7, 6.77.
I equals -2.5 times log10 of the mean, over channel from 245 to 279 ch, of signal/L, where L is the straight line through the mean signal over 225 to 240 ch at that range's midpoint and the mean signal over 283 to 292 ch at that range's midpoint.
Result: 0.15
